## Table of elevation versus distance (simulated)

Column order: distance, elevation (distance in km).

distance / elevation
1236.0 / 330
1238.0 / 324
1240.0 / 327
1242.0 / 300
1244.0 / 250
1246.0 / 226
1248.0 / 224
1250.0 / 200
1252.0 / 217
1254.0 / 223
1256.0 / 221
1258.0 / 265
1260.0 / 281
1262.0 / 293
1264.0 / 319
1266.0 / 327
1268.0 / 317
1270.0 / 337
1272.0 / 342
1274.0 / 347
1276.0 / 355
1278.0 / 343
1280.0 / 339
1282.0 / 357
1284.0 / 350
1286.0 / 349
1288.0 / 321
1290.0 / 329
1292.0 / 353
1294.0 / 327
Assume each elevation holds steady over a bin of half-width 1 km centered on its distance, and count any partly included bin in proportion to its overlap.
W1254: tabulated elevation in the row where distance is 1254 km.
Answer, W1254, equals 223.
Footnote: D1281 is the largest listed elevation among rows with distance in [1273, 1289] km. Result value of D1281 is 357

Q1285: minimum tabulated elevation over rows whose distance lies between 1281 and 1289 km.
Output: 321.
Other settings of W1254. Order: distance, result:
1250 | 200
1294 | 327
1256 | 221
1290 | 329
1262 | 293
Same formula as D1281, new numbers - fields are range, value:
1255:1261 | 281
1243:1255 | 250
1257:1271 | 337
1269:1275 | 347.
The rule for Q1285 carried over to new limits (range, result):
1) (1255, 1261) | 221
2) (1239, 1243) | 300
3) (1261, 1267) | 293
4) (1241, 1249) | 224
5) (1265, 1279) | 317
